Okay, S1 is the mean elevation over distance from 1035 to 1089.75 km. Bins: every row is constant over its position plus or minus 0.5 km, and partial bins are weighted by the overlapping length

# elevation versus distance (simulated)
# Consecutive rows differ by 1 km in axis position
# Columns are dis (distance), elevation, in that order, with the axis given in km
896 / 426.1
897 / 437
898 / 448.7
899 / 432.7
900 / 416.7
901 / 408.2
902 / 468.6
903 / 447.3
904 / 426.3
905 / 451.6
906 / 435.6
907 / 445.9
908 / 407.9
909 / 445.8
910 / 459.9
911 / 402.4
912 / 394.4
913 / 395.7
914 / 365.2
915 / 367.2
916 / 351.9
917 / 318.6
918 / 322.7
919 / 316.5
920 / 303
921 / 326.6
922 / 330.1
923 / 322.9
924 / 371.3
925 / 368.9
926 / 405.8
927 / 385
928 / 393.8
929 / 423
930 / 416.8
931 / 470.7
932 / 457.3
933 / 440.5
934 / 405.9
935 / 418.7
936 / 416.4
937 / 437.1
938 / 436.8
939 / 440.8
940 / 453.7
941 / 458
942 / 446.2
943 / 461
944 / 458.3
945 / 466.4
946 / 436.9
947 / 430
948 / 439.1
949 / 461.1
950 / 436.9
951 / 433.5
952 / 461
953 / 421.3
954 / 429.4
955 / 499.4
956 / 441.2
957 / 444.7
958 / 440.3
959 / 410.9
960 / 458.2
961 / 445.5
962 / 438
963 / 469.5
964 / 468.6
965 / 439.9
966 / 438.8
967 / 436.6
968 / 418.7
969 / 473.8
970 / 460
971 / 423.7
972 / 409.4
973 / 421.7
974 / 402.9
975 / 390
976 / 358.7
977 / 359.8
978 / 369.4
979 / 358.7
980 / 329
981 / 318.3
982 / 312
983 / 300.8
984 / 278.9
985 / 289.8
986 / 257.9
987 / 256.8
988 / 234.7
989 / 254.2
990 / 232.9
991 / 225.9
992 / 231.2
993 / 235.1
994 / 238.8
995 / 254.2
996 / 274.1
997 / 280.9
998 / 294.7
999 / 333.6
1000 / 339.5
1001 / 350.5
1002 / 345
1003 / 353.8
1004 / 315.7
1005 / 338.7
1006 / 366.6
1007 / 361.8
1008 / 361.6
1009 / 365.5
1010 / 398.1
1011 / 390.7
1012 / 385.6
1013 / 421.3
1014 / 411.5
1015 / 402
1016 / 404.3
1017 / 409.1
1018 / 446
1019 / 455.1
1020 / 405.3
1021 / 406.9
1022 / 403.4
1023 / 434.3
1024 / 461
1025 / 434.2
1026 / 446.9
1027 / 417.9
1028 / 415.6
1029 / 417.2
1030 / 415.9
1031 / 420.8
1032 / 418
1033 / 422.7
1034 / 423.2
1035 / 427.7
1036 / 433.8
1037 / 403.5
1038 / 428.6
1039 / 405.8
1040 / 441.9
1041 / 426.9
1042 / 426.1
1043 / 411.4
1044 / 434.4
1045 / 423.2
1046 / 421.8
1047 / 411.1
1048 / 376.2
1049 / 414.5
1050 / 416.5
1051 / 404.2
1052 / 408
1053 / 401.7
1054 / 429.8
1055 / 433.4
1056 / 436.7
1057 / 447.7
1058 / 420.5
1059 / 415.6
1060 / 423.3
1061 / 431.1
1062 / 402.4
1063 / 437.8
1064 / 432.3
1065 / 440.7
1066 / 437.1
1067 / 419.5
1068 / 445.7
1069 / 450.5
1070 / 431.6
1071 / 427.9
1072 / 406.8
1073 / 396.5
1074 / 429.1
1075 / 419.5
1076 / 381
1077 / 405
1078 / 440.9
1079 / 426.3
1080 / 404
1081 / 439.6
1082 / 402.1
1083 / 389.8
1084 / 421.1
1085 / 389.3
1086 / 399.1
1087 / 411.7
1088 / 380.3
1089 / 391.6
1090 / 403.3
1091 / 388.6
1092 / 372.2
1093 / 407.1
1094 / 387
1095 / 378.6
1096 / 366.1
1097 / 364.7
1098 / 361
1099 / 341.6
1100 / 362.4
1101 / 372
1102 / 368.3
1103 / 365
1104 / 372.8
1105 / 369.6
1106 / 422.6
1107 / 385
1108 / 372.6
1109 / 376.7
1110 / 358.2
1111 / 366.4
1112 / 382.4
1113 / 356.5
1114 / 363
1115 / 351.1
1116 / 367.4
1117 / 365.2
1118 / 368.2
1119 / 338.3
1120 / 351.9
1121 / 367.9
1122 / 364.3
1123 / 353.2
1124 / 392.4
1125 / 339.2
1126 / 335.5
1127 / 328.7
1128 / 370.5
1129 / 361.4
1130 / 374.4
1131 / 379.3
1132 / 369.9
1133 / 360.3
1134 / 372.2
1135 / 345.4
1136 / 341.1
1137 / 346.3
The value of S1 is 418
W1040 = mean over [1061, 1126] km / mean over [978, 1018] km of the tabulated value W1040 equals 1.21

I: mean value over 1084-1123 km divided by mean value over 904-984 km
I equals 0.91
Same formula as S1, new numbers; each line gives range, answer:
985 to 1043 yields 368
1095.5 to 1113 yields 371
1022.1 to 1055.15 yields 421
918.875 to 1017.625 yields 382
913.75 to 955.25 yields 409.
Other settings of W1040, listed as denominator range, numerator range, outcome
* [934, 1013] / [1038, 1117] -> 1.06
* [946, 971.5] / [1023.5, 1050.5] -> 0.95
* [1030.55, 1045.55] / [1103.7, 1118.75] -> 0.88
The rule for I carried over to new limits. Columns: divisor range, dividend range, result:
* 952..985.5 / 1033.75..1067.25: 1.04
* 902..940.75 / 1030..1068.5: 1.05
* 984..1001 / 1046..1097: 1.54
